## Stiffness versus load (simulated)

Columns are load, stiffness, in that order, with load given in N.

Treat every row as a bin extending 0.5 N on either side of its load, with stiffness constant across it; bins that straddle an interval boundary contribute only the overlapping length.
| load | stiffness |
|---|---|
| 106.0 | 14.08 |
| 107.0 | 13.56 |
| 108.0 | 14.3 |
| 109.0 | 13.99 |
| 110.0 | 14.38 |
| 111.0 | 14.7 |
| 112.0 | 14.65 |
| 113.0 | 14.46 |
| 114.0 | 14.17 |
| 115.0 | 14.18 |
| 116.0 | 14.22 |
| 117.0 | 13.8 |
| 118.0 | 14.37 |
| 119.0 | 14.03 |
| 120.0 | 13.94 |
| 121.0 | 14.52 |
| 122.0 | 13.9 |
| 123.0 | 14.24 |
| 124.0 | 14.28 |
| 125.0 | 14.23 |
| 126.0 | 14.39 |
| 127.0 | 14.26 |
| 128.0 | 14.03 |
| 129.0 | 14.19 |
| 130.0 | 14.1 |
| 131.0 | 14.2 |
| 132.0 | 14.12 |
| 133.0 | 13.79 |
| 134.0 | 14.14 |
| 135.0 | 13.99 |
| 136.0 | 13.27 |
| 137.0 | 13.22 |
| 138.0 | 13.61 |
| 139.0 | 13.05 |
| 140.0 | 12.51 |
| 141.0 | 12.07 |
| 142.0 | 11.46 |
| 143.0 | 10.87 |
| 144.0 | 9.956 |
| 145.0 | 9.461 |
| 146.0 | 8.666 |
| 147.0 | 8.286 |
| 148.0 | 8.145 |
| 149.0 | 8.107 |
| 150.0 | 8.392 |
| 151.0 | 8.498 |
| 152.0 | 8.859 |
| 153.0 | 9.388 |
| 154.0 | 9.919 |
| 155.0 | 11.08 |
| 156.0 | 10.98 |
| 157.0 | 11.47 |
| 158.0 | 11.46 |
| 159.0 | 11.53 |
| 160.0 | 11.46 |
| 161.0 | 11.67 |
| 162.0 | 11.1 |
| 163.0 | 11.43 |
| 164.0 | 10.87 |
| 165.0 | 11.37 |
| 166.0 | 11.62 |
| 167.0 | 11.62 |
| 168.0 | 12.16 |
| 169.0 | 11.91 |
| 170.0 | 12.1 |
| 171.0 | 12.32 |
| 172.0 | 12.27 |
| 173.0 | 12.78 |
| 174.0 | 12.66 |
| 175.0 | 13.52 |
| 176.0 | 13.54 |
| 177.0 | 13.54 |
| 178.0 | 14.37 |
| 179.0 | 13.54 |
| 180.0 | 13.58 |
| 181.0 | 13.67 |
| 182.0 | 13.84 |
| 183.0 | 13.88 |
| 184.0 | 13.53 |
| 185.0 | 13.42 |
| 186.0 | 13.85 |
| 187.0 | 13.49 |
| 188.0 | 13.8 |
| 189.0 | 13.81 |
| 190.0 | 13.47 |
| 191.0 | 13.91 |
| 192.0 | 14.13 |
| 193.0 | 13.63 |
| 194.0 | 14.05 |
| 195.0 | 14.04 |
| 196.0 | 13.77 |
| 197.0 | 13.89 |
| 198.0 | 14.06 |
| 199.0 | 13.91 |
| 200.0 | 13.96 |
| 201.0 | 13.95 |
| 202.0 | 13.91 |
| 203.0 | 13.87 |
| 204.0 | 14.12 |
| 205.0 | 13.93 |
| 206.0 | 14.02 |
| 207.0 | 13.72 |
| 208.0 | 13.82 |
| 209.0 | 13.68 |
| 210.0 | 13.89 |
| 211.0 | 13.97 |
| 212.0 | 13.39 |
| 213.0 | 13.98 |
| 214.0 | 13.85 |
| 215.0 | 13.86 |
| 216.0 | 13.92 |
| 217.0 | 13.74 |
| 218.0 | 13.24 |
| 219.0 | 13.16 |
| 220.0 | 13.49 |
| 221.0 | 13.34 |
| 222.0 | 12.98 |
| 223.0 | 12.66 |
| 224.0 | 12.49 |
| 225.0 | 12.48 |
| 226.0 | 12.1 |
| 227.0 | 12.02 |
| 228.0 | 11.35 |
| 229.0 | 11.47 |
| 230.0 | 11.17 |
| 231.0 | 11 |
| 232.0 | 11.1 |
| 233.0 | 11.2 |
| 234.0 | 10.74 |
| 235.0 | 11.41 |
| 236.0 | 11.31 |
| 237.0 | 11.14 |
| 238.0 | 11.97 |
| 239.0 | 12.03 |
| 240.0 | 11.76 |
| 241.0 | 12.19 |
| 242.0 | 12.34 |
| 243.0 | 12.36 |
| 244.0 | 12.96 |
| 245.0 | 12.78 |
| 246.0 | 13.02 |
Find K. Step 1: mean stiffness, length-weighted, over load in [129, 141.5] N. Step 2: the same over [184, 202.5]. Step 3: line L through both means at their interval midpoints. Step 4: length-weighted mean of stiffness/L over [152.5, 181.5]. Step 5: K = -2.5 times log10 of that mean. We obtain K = 0.14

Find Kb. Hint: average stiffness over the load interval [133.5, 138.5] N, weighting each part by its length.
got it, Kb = 13.6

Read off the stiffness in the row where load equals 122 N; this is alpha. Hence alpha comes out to 13.9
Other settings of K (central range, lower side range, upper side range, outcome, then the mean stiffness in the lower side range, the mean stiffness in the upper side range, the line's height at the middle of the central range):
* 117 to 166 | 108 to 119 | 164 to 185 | 0.138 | 14.3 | 12.9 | 13.6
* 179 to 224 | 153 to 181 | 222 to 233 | -0.153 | 12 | 11.8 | 11.9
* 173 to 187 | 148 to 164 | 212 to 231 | -0.207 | 10.3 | 12.8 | 11.2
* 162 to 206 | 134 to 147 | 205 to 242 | -0.088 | 11.8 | 12.6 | 12.2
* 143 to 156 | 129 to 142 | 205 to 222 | 0.415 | 13.5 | 13.7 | 13.5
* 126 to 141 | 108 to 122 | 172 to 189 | 0.026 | 14.3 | 13.5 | 14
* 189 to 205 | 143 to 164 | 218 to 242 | -0.241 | 10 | 12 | 11.1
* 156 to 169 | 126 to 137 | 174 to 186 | 0.197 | 14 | 13.6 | 13.8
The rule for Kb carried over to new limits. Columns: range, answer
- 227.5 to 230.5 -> 11.3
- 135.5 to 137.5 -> 13.2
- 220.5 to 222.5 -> 13.2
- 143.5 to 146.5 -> 9.36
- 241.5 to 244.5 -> 12.6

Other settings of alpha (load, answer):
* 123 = 14.24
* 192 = 14.13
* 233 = 11.2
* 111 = 14.7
